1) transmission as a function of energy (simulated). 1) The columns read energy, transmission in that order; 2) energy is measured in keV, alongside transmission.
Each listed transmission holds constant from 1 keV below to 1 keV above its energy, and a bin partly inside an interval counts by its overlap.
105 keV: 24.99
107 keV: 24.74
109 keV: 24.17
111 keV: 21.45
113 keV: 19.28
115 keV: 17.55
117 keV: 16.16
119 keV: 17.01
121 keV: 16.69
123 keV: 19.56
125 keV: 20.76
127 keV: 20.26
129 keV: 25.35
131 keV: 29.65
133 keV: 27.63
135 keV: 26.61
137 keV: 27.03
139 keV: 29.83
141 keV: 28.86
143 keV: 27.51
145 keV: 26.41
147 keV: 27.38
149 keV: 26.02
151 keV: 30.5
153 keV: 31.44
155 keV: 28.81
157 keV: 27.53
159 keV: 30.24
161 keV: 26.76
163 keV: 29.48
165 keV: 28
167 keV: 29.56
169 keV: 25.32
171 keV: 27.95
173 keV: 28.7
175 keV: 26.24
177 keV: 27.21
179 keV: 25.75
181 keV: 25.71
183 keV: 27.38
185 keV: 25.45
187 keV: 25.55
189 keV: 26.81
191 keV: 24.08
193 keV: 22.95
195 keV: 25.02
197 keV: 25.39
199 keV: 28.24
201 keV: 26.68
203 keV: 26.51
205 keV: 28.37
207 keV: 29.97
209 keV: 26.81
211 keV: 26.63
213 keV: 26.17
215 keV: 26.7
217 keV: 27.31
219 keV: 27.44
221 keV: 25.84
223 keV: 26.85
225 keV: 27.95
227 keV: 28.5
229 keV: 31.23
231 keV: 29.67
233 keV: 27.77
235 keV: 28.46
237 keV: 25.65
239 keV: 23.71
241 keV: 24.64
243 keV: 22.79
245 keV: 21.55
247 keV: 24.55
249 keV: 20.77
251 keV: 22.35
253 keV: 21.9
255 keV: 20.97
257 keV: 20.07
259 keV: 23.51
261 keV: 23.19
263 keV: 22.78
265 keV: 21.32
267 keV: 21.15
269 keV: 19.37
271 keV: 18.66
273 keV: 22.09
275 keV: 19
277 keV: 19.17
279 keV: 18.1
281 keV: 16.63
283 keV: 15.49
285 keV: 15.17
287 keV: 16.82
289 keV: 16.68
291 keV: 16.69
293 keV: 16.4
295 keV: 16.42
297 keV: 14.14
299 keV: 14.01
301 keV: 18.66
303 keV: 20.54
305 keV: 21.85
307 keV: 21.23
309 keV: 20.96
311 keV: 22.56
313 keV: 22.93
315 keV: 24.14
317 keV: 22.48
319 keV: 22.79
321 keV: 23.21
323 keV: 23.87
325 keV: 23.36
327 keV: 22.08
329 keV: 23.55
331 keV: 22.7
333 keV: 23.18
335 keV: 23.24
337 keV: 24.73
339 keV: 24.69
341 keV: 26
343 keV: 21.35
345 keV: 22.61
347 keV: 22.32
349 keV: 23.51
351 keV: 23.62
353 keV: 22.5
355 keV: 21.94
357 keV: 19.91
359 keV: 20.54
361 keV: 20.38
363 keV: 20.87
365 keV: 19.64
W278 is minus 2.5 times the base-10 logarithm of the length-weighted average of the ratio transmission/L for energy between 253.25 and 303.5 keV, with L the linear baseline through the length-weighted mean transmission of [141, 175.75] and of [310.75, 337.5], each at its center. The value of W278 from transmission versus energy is 0.30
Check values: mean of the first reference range 28.1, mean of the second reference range 23.2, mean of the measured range 18.7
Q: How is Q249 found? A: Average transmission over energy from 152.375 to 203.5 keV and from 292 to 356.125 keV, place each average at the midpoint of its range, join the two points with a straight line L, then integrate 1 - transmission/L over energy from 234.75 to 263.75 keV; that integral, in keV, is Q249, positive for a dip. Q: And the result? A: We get 1.75 keV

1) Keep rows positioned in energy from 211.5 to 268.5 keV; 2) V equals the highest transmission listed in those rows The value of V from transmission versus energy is 31.23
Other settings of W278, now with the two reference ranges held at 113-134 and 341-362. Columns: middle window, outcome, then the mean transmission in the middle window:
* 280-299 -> 0.338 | 15.9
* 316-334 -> -0.052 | 23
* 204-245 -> -0.249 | 27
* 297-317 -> 0.069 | 20.5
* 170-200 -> -0.225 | 26.2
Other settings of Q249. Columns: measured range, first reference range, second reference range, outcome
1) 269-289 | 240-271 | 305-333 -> 3.89 keV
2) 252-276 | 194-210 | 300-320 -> 2.91 keV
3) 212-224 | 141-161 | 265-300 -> -2.04 keV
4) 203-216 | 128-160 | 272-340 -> -1.24 keV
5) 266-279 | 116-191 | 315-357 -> 2.37 keV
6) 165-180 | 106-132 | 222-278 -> -3.59 keV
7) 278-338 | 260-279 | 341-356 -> 4.34 keV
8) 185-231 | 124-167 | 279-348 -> -3.67 keV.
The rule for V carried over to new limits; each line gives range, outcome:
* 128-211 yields 31.44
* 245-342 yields 26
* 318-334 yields 23.87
